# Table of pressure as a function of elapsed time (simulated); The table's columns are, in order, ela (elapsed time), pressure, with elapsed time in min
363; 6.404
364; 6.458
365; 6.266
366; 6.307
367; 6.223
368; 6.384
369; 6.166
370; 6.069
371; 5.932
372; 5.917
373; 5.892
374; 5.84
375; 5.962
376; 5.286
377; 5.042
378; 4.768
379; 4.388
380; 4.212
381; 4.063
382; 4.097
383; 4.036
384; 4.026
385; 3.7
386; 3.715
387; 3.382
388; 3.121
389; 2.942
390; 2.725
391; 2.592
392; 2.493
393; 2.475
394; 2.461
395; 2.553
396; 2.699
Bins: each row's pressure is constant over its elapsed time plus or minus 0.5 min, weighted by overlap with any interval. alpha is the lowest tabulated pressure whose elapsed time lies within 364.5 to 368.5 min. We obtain 6.223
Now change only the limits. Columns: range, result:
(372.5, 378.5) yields 4.768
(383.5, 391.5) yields 2.592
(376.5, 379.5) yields 4.388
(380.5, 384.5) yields 4.026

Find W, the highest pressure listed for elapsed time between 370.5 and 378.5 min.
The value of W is 5.962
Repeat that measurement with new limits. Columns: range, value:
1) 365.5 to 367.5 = 6.307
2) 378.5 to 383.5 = 4.388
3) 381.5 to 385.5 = 4.097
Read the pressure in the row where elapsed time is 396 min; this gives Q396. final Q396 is 2.699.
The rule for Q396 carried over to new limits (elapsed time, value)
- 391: 2.592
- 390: 2.725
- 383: 4.036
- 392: 2.493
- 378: 4.768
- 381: 4.063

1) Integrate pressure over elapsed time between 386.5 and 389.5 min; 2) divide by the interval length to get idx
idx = 3.15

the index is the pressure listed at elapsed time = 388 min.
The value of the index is 3.121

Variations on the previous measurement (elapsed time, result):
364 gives 6.458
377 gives 5.042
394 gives 2.461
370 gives 6.069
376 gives 5.286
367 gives 6.223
